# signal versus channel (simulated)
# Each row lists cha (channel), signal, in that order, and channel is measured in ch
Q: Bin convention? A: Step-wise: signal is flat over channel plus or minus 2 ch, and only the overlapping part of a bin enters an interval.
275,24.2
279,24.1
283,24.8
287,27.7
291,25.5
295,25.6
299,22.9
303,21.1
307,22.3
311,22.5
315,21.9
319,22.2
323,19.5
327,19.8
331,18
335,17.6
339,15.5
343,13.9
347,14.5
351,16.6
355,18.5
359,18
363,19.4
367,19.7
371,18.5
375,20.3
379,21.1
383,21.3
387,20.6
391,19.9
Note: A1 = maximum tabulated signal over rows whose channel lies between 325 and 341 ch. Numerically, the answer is 19.8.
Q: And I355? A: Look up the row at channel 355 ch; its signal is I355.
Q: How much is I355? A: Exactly 18.5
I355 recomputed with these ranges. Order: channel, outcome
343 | 13.9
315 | 21.9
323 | 19.5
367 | 19.7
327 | 19.8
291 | 25.5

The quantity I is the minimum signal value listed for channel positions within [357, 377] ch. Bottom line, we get 18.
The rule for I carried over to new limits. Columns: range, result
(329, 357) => 13.9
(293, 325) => 19.5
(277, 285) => 24.1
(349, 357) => 16.6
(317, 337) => 17.6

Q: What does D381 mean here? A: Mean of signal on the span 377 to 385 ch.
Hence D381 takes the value 21.2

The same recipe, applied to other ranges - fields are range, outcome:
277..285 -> 24.5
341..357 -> 15.9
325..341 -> 17.7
